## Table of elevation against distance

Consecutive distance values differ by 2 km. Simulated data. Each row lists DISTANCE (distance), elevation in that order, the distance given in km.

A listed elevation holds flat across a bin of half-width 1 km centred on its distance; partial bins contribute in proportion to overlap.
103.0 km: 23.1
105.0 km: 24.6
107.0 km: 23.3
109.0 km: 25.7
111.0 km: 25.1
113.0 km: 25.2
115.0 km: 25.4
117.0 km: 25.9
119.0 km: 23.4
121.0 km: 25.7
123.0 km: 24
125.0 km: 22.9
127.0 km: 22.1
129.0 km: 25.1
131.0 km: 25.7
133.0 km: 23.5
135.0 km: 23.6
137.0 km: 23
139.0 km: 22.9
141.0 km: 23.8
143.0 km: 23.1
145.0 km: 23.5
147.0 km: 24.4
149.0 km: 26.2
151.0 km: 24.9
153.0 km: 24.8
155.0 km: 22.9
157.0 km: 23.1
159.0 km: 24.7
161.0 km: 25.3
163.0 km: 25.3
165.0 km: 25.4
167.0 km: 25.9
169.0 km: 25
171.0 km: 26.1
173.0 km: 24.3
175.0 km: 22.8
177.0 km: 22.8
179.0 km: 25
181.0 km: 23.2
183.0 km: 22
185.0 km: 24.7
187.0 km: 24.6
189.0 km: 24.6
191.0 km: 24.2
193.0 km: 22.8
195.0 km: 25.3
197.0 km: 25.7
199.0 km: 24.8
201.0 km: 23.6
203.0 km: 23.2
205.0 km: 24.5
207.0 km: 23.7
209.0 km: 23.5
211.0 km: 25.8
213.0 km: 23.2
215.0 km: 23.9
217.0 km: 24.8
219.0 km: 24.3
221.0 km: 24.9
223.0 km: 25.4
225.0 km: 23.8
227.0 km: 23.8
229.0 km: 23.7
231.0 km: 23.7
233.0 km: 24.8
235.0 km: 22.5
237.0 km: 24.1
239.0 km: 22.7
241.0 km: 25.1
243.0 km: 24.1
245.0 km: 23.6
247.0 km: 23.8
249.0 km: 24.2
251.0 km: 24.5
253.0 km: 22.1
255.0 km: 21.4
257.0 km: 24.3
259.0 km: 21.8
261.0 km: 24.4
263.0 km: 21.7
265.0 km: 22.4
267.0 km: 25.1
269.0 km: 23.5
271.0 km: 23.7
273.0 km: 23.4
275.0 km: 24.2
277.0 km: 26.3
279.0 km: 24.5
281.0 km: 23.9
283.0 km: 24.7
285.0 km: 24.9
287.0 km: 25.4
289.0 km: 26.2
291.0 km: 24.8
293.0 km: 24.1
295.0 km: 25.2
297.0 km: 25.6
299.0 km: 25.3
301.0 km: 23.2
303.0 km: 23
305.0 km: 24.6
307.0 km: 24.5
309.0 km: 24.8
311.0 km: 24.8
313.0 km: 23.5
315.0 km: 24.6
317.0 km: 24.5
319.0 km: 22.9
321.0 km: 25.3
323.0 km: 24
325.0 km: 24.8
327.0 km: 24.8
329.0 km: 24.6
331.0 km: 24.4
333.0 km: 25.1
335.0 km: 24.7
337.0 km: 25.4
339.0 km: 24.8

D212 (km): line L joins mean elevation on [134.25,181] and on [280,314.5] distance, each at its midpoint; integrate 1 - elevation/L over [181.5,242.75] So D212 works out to 0.7 km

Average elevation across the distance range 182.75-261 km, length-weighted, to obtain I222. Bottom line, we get 24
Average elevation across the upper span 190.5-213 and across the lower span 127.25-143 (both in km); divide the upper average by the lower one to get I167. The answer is 1.0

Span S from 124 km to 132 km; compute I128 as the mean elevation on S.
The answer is 24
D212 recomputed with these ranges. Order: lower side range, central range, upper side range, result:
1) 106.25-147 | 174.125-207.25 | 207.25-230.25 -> 0.3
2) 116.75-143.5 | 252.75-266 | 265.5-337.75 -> 1.0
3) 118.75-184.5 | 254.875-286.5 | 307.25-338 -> 0.7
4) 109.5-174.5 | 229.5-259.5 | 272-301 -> 1.4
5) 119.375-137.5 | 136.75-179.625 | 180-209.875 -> -0.6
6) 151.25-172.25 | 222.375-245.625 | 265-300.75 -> 0.8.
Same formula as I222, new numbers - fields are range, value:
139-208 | 24.3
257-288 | 24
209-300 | 24.1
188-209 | 24.2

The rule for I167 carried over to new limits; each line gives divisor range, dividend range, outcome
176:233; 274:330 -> 1.02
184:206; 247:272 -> 0.96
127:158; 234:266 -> 0.97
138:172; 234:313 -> 0.98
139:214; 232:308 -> 0.99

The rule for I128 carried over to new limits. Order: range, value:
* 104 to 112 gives 24.7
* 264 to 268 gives 23.8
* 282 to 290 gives 25.3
